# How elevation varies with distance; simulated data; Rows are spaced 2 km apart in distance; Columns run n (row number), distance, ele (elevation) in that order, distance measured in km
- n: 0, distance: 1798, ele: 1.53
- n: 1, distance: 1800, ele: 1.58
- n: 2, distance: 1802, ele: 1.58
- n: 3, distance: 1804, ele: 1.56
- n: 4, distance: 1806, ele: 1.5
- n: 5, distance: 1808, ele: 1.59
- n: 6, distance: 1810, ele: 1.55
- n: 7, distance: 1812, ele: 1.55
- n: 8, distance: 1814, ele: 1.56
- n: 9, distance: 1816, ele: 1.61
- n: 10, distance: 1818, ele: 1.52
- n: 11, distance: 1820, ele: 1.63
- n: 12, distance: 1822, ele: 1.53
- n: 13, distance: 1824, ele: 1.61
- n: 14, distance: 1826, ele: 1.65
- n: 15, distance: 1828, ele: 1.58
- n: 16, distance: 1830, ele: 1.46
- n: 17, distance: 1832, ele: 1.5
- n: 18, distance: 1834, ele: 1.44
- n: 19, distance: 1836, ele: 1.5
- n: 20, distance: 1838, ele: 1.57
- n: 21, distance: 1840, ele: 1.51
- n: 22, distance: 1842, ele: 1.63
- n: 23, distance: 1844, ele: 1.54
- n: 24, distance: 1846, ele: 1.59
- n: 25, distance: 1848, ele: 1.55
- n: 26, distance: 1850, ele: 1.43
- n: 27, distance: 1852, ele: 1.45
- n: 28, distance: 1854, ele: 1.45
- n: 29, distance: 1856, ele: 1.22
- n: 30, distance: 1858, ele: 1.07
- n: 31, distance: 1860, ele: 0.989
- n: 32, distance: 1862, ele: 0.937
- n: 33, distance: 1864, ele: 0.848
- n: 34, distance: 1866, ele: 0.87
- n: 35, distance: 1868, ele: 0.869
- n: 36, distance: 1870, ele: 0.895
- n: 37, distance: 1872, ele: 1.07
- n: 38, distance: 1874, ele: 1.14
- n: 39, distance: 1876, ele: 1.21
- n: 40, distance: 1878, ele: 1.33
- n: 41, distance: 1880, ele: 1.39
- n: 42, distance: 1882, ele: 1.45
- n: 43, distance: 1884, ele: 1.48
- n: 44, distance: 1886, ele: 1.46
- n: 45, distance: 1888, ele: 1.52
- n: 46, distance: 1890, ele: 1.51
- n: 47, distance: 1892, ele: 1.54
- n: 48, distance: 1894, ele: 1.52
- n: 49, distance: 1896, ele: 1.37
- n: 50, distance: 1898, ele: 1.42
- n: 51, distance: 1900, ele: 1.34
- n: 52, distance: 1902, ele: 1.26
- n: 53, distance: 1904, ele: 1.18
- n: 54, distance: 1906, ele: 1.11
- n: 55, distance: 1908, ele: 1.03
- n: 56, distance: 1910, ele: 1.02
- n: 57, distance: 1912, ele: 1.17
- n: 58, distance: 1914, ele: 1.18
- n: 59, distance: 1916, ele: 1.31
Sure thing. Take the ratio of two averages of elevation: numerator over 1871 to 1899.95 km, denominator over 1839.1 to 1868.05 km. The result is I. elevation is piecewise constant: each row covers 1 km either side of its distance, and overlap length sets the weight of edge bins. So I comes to 1.1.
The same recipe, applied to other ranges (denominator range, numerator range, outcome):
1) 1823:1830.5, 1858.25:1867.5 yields 0.58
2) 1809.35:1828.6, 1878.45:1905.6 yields 0.89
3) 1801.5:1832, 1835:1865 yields 0.87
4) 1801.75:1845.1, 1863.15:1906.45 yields 0.82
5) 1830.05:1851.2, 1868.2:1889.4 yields 0.84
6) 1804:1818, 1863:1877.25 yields 0.64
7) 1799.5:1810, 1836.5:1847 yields 1.00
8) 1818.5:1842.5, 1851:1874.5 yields 0.69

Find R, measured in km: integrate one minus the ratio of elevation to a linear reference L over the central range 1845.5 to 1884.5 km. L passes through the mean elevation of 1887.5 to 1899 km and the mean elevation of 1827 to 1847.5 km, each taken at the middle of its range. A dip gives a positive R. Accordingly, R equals 7.83 km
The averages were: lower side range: 1.53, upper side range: 1.48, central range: 1.2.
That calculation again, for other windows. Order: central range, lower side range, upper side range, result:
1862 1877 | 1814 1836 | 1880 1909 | 4.72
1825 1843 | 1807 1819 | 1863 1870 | -3.52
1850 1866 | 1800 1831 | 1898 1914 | 2.85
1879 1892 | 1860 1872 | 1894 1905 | -3.59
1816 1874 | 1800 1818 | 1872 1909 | 4.55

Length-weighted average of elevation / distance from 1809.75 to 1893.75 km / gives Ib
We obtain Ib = 1.39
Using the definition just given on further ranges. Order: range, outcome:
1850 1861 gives 1.25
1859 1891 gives 1.19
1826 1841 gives 1.52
